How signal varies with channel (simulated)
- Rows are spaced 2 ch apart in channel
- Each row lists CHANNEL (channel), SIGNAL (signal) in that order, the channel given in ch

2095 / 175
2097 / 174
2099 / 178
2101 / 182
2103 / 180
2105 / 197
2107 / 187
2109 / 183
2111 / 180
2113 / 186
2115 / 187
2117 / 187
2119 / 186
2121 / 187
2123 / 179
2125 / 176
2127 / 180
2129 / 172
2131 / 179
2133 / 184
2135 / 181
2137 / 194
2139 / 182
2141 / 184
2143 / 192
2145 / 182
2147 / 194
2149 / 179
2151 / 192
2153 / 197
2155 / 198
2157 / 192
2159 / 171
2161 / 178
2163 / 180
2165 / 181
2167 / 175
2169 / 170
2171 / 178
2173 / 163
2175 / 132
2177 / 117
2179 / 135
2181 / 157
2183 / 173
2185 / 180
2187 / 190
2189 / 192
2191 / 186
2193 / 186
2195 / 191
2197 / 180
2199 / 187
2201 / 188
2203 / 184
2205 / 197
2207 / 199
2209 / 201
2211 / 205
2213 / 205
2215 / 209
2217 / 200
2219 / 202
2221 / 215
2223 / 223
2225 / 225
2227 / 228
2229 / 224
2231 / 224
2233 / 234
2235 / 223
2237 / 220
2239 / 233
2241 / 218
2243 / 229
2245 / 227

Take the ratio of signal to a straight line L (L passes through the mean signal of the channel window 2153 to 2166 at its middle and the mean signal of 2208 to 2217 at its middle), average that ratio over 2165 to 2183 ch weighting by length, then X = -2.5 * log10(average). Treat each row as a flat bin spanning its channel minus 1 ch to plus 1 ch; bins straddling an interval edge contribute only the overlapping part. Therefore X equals 0.21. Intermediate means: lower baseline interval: 184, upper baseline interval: 204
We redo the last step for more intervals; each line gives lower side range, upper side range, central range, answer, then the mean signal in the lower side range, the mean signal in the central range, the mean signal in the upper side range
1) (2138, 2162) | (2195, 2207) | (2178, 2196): 0.07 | 187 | 177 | 188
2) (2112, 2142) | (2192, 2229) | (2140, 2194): 0.09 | 183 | 176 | 202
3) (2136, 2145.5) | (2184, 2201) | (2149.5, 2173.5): 0.03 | 187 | 182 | 187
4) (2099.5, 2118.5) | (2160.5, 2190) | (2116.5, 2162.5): -0.05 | 185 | 185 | 167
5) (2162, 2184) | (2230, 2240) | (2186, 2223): -0.01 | 160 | 196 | 227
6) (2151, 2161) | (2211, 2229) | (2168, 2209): 0.15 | 189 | 175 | 214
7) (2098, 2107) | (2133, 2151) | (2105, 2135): 0.01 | 185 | 183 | 186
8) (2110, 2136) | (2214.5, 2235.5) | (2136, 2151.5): 0.01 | 182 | 187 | 219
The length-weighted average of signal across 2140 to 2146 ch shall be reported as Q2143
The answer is 186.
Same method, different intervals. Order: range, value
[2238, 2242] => 226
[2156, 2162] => 180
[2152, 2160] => 190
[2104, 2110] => 189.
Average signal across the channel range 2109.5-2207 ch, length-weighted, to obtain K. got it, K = 180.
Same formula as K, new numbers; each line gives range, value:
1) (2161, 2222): 182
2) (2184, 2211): 190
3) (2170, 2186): 154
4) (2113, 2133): 182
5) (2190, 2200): 186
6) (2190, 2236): 205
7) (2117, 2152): 184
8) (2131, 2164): 186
